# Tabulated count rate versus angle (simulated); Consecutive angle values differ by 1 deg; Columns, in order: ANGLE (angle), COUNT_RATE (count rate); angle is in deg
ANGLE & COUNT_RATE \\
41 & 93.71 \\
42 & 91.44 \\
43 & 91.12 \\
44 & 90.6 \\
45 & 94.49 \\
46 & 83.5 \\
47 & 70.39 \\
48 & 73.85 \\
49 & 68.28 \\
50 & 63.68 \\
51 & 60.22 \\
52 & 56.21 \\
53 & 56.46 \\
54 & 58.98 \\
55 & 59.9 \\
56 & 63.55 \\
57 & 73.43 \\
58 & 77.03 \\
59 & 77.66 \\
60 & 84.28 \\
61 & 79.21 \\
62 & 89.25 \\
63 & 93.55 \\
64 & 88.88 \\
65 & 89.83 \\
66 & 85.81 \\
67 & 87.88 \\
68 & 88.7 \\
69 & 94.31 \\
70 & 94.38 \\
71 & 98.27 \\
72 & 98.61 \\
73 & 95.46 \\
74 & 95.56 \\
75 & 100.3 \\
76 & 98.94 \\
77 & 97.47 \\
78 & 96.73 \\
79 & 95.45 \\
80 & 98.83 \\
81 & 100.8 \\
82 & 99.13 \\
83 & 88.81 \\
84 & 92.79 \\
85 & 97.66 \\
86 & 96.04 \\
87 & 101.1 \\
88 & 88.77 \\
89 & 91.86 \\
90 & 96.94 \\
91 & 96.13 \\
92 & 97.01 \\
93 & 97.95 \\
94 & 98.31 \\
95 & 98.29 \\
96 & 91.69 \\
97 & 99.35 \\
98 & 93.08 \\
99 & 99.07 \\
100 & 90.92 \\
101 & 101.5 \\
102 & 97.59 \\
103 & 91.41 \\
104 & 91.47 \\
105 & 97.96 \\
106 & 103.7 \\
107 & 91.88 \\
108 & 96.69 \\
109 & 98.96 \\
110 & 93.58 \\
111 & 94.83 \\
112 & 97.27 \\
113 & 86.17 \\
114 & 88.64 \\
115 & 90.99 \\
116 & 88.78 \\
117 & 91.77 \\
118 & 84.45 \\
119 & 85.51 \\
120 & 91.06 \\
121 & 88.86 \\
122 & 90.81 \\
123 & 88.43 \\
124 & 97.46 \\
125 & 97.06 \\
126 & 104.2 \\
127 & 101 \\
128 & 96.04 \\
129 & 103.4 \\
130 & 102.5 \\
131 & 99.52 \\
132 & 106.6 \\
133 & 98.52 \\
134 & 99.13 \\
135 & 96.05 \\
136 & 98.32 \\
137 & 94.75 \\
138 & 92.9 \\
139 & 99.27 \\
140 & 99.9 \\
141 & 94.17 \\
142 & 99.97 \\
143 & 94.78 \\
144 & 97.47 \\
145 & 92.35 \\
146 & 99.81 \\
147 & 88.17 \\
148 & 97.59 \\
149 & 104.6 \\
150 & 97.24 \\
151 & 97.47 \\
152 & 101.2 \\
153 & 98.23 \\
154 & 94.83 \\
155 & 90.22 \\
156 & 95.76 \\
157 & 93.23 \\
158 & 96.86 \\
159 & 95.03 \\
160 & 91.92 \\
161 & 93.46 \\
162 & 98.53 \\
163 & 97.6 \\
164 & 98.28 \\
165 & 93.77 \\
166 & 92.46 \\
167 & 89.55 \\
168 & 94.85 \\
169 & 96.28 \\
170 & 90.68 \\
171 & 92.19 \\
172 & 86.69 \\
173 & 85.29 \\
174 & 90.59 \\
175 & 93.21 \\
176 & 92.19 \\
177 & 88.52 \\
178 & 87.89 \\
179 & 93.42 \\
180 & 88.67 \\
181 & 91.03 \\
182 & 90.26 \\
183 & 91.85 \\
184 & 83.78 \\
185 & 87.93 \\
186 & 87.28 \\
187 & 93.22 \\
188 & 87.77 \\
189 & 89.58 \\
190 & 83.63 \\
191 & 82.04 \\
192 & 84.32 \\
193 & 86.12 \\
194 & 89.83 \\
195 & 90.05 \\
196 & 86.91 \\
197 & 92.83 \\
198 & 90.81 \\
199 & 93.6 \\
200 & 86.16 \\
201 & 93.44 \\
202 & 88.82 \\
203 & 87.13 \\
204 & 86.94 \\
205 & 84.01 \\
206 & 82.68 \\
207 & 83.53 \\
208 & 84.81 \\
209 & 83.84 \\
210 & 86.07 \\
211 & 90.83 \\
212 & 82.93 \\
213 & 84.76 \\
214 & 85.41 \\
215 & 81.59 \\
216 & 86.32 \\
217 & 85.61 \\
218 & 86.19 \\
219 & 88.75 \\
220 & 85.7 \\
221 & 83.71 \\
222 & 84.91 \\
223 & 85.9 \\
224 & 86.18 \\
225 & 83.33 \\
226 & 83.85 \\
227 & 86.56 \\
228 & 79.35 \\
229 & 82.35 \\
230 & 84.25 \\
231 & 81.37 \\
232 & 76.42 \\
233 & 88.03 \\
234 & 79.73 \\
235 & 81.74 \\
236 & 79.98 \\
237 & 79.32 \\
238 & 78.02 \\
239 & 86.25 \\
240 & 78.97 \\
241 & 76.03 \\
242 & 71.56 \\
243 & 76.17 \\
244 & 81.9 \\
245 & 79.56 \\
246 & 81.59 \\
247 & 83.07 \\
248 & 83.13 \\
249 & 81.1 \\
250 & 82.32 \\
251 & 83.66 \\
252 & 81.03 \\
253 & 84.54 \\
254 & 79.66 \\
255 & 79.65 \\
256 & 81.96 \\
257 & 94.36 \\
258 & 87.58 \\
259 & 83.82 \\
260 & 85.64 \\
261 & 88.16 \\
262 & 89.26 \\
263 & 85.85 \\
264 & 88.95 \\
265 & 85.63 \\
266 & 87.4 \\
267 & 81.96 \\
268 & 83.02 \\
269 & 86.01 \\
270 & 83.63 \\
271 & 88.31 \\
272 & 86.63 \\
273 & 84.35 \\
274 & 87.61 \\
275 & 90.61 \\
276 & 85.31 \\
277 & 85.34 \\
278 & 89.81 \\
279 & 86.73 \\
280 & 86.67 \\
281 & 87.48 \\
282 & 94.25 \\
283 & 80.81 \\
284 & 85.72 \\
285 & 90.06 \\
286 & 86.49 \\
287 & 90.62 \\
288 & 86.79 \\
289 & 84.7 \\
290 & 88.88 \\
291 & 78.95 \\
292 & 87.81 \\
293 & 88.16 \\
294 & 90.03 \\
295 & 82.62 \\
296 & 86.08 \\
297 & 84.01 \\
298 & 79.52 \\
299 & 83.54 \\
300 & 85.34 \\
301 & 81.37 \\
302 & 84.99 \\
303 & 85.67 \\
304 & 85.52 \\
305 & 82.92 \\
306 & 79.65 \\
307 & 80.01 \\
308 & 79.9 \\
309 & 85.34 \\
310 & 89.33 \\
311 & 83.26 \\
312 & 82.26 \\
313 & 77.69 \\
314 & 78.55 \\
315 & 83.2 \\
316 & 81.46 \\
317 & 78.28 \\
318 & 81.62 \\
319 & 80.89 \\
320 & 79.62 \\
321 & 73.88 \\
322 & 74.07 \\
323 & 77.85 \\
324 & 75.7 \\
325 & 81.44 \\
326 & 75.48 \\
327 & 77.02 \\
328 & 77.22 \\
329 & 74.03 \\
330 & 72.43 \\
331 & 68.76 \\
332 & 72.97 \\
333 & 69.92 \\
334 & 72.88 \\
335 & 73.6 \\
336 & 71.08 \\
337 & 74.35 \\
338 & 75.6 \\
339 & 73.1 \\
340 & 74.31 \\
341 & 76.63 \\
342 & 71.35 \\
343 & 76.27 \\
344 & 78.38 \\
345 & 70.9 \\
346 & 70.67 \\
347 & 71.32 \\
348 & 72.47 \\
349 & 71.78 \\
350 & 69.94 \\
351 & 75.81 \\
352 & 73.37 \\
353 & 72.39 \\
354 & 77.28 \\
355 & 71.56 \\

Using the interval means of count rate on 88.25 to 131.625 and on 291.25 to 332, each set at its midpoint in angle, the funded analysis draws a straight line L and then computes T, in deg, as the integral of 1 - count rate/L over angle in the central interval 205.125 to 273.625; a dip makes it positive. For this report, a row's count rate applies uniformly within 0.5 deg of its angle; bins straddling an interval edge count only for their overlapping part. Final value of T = 1.8 deg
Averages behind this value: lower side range 95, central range 83.6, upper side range 80.8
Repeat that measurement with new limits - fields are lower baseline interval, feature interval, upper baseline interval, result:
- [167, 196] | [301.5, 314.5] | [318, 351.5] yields -1.0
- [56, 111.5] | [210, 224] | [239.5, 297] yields 0.3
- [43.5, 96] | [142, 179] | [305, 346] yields -4.8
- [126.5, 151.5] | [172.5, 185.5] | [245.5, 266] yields 0.5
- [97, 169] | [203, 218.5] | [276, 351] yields 0.7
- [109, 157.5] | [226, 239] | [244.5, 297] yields 1.0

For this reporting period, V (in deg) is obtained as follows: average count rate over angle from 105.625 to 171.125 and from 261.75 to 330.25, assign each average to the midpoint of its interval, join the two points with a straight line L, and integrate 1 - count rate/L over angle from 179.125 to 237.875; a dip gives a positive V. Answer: 2.8 deg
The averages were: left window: 95.4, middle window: 85.9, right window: 83.6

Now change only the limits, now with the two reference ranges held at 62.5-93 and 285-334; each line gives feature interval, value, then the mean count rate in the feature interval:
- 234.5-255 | 1.1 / 80.5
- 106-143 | -1.3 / 95.4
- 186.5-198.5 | 0.0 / 88.1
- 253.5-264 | -0.2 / 85.8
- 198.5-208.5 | 0.0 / 87.1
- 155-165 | -0.6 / 95.3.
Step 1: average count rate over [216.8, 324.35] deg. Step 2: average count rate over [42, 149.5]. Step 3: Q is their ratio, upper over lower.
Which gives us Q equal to 0.9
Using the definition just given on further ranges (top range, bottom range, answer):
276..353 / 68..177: 0.84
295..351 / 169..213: 0.88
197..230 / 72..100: 0.89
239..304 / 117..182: 0.89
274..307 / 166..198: 0.96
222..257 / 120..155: 0.84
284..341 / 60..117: 0.85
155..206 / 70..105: 0.94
